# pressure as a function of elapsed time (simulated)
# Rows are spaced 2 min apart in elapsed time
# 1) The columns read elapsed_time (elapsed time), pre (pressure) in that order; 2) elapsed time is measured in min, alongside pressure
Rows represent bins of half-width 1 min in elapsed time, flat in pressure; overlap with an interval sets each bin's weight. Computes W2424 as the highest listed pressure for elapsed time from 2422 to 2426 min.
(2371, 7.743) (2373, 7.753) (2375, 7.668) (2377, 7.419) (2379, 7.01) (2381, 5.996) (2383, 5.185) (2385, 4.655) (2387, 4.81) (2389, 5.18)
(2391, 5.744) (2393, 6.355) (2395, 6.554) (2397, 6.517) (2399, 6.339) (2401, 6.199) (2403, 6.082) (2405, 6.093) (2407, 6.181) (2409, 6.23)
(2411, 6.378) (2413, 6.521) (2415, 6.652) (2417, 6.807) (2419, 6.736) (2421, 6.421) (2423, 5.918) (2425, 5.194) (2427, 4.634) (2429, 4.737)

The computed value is 5.918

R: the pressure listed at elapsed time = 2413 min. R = 6.521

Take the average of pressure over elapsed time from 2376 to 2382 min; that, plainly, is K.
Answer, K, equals 6.81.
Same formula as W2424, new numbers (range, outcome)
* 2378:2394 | 7.01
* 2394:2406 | 6.554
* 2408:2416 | 6.652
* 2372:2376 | 7.753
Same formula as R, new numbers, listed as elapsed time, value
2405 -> 6.093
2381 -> 5.996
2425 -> 5.194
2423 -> 5.918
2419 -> 6.736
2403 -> 6.082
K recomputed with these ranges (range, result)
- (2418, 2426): 6.07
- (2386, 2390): 4.99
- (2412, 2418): 6.66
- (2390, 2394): 6.05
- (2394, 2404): 6.34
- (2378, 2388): 5.53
